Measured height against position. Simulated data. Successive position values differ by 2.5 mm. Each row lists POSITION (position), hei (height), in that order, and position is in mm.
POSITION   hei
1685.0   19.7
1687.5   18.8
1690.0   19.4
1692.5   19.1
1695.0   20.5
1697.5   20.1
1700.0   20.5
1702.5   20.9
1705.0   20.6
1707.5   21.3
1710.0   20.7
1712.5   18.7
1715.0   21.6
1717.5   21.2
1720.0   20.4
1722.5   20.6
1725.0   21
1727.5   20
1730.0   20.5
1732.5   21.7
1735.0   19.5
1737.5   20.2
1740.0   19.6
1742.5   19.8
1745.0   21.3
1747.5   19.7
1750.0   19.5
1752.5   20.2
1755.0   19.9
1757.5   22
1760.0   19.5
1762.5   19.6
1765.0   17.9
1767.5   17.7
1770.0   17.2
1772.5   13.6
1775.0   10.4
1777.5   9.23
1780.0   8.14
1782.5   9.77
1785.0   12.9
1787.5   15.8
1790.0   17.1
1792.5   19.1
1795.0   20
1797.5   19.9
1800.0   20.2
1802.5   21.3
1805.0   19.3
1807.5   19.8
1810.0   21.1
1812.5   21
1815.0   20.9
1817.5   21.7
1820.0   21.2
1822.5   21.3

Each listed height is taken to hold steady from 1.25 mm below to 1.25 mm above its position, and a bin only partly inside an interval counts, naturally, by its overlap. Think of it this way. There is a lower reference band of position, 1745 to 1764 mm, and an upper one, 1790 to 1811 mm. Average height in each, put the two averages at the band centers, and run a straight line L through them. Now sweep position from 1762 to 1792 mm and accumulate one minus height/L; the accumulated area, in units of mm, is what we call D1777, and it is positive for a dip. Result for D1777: 8.9 mm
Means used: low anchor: 20.1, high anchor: 19.9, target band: 14.1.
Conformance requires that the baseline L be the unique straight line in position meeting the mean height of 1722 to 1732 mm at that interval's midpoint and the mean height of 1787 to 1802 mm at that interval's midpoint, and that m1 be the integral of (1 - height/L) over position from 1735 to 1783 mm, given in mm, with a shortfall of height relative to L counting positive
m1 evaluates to 6.3 mm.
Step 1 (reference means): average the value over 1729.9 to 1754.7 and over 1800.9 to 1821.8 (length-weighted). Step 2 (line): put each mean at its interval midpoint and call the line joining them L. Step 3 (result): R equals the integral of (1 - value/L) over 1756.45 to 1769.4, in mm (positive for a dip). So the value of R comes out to 0.7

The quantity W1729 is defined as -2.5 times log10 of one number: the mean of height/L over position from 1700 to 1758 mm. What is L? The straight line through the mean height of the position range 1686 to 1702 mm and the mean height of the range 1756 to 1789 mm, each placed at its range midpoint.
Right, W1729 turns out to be -0.16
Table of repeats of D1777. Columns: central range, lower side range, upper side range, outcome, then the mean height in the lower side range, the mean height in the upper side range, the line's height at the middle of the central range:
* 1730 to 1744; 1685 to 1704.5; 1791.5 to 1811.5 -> -0.15 mm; 19.9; 20.1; 20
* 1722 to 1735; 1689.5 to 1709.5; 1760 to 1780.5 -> -1.87 mm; 20.3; 14.8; 18.1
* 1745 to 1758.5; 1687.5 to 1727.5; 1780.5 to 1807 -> -1.08 mm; 20.4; 17.3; 18.8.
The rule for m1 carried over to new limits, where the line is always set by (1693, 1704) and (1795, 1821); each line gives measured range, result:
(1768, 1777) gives 3.0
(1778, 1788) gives 4.6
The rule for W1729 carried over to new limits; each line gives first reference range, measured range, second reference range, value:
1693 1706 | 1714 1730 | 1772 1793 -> -0.14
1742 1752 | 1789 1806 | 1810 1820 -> 0.07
